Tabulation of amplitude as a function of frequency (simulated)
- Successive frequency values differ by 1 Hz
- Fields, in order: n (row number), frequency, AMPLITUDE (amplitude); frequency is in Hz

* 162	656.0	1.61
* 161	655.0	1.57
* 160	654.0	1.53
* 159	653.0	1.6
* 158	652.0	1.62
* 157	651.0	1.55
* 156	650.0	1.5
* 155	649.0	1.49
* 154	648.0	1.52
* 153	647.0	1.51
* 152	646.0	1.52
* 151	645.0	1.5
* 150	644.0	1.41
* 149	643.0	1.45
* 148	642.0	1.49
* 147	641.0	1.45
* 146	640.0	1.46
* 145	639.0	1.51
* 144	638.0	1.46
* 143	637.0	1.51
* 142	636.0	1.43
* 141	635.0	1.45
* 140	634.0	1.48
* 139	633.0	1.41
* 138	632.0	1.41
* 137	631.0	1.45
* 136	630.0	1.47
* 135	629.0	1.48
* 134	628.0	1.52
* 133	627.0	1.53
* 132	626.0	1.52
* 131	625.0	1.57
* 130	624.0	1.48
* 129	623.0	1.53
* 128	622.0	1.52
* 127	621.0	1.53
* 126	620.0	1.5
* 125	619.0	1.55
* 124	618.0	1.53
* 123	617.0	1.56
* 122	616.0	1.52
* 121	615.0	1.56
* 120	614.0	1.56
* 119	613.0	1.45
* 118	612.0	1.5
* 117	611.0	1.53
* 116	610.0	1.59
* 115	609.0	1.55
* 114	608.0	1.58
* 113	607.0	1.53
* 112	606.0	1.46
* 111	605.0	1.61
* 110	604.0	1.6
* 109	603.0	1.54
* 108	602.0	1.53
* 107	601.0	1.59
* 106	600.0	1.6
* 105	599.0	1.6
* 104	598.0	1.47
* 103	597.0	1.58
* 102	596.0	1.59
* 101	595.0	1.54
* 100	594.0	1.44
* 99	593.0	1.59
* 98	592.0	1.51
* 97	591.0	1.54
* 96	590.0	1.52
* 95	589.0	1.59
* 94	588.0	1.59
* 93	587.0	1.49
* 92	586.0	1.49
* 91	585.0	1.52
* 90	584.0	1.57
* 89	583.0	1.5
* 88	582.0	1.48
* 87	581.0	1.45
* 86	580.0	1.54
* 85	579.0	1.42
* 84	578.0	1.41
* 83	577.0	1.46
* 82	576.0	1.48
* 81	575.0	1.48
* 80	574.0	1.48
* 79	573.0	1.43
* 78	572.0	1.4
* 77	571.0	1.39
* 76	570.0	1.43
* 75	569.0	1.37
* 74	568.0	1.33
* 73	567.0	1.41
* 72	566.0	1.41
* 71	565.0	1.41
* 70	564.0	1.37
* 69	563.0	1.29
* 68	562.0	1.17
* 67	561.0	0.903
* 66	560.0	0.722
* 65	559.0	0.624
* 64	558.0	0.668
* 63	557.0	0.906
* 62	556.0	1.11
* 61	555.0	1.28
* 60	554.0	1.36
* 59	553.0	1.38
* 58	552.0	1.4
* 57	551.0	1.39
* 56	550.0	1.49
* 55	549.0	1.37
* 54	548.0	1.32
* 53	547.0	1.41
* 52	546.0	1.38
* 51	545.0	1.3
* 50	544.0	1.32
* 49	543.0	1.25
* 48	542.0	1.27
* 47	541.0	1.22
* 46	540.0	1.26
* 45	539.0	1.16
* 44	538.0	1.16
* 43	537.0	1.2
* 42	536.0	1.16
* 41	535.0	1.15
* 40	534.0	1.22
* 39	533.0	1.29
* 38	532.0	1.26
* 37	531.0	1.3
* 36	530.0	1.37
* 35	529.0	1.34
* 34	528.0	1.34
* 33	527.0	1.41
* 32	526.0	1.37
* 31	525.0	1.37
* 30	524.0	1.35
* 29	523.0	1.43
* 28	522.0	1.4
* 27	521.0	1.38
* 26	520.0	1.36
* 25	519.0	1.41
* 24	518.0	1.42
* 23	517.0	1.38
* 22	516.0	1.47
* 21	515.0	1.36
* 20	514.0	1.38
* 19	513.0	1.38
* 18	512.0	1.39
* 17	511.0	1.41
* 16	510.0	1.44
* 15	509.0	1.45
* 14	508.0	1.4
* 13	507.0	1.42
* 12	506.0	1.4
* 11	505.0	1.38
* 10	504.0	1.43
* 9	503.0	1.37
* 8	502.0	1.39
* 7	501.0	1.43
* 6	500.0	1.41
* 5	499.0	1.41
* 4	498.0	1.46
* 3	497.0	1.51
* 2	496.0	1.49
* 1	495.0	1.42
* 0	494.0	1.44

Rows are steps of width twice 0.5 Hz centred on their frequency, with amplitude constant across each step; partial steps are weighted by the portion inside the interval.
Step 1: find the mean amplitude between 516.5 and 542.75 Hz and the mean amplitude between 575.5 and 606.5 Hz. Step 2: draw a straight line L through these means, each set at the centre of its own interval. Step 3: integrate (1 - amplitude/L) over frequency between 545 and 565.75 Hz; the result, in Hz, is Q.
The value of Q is 2.9 Hz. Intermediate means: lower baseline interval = 1.31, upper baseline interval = 1.53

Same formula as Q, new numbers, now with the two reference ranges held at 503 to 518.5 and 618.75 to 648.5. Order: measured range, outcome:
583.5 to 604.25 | -1.2 Hz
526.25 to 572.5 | 5.7 Hz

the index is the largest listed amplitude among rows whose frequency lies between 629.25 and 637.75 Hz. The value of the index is 1.51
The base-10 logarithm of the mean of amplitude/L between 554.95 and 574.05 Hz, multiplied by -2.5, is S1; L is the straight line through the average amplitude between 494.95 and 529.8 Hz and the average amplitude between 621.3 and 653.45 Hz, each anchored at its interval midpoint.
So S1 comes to 0.20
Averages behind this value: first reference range 1.4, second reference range 1.49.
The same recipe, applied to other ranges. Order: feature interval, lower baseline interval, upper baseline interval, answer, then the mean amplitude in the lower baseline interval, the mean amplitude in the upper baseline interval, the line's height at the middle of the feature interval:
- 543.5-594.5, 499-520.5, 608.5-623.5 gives 0.090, 1.4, 1.53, 1.48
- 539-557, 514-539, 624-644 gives 0.039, 1.33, 1.47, 1.36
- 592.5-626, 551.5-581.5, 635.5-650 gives -0.110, 1.28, 1.48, 1.39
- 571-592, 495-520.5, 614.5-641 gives -0.018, 1.41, 1.5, 1.46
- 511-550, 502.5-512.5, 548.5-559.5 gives -0.027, 1.41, 1.18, 1.3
